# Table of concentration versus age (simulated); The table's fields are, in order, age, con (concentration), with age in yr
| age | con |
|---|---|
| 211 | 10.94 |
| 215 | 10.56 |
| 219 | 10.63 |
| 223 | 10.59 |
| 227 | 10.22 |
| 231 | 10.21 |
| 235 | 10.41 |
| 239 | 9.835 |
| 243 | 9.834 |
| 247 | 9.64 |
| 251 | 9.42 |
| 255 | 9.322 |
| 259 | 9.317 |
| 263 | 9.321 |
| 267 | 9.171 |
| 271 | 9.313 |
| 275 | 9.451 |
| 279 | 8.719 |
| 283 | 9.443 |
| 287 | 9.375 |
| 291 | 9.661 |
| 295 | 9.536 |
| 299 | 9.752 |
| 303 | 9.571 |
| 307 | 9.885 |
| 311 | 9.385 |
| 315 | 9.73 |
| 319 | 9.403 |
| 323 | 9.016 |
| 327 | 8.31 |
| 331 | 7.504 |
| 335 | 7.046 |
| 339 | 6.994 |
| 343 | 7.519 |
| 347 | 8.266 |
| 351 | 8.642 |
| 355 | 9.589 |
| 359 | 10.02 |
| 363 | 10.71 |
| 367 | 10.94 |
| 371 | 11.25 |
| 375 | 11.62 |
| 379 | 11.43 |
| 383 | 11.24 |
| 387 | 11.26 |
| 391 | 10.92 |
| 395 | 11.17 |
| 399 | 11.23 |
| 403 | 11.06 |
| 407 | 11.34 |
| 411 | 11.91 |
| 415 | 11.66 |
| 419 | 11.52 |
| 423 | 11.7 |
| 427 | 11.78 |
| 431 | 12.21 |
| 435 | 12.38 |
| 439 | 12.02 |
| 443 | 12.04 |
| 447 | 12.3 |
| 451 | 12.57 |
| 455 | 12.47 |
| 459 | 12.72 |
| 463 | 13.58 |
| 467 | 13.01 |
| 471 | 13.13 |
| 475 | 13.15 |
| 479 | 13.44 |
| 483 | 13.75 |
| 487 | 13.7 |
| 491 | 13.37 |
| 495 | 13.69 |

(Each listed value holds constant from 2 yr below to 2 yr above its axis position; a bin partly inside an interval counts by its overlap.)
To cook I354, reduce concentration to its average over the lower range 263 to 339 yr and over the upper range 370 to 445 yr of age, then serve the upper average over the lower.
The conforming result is 1.27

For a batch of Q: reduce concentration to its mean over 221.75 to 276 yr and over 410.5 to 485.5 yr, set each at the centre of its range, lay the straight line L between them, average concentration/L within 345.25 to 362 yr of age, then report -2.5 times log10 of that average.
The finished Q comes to 0.21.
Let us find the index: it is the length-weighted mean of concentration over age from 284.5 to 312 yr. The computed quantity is 9.6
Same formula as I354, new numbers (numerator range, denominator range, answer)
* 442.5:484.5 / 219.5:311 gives 1.34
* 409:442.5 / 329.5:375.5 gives 1.31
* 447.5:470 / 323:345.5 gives 1.68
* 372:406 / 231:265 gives 1.16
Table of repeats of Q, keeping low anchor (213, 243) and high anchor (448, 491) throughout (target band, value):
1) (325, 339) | 0.463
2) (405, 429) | 0.079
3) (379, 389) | 0.079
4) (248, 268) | 0.145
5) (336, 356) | 0.403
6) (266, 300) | 0.170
